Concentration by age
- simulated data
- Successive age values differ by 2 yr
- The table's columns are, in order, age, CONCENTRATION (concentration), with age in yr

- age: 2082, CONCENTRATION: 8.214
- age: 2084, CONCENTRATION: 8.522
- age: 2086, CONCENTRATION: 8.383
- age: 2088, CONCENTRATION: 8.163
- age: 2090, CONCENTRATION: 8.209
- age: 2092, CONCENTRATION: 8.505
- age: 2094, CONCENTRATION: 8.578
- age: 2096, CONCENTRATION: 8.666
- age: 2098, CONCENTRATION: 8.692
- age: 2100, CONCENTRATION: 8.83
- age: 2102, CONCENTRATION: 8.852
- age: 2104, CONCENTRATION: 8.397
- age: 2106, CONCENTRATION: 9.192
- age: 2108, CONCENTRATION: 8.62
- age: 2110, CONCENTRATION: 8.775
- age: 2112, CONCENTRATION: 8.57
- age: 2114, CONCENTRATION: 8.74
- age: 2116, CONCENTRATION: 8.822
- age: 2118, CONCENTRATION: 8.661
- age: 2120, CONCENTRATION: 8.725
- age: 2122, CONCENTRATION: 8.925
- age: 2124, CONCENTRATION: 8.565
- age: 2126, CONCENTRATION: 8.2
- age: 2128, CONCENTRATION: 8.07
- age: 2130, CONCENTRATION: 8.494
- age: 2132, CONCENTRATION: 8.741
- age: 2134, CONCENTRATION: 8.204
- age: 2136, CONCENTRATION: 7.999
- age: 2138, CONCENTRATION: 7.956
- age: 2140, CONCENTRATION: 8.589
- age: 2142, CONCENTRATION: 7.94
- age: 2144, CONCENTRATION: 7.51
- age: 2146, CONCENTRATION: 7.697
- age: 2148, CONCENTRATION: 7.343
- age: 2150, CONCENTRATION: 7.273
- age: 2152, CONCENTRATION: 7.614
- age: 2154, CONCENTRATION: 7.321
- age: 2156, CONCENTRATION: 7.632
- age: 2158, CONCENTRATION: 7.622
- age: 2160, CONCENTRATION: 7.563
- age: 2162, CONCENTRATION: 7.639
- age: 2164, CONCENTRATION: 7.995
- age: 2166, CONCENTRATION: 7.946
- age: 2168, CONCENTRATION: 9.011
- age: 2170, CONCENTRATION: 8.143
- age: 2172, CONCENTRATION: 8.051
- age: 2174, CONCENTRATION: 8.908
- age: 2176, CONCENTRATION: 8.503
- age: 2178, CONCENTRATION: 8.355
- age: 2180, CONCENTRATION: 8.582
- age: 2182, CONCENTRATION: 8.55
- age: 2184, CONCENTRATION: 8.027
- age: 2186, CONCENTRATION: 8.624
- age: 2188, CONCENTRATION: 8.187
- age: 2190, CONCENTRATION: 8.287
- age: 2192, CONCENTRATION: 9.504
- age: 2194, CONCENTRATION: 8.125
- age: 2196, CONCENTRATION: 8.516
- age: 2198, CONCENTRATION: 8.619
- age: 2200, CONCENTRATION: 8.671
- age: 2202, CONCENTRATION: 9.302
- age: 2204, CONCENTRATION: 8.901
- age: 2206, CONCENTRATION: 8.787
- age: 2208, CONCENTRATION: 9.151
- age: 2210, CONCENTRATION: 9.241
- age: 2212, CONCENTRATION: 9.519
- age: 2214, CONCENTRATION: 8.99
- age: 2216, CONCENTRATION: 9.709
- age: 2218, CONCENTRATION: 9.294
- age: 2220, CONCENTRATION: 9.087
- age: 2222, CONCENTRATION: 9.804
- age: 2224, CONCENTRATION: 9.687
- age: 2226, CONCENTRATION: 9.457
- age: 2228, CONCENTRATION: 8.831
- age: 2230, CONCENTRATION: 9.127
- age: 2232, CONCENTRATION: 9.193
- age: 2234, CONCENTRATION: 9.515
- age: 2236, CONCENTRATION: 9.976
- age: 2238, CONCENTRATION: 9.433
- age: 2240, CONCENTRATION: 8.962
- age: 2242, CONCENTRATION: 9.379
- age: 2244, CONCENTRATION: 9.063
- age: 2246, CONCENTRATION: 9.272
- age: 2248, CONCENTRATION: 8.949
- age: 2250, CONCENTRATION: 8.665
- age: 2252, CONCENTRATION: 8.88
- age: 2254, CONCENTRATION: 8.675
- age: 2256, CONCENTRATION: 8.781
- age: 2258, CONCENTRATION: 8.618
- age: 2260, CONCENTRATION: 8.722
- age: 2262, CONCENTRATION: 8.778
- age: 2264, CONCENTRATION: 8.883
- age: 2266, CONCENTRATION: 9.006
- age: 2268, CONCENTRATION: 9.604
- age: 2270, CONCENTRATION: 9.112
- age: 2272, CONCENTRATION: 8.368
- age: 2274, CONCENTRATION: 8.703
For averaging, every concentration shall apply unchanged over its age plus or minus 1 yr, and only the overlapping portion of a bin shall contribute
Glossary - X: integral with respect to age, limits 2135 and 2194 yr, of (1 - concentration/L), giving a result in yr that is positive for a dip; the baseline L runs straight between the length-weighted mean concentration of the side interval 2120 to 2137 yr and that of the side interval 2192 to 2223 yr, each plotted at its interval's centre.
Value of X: 4.3 yr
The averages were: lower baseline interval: 8.42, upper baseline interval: 9.06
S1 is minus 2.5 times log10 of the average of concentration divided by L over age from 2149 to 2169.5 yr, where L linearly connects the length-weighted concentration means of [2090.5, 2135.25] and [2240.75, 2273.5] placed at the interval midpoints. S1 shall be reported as 0.12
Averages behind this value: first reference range 8.62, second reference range 8.92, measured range 7.77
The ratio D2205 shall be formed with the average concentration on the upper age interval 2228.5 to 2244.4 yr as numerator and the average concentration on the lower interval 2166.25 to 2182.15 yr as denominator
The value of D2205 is 1.10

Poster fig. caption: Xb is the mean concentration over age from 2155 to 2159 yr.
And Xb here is 7.63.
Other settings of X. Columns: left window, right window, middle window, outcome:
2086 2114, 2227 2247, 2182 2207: 1.2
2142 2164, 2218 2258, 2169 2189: -0.8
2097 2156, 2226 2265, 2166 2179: 0.2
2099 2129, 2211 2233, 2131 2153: 2.3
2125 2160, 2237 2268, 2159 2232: -2.9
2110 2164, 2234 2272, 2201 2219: -1.1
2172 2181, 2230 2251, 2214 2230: -0.6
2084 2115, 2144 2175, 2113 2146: -0.5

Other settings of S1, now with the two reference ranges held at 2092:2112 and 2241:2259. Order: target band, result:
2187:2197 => 0.04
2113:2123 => 0.00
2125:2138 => 0.06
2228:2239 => -0.06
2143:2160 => 0.17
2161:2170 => 0.08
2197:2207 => 0.00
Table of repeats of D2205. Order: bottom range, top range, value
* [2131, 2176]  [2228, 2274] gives 1.14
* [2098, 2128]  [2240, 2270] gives 1.03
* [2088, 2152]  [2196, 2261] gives 1.09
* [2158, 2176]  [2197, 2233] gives 1.13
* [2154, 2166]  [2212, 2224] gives 1.23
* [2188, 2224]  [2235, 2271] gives 1.00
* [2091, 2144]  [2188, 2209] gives 1.03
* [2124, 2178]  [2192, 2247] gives 1.14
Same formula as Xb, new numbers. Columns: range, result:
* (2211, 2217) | 9.41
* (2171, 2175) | 8.48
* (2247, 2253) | 8.83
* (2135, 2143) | 8.12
